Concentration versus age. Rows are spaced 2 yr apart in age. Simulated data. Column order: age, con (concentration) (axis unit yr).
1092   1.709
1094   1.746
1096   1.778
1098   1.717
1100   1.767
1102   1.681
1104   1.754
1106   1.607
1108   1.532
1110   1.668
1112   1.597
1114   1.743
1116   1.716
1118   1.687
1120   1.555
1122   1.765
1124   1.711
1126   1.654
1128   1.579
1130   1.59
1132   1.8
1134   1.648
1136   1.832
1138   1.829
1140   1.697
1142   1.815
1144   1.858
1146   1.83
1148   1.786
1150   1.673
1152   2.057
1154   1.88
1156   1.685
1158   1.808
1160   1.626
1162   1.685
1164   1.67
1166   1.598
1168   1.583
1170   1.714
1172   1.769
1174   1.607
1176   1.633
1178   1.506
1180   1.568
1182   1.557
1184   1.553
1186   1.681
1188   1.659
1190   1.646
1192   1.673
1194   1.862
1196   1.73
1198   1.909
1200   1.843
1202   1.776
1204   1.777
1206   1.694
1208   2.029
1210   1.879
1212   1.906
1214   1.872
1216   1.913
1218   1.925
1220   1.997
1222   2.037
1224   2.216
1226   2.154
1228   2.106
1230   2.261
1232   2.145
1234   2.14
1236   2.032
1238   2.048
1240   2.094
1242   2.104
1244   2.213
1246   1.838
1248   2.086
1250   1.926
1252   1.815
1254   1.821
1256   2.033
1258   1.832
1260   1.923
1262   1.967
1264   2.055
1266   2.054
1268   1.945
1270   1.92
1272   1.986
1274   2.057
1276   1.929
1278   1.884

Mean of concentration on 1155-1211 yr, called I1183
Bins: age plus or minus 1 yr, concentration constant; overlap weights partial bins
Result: 1.7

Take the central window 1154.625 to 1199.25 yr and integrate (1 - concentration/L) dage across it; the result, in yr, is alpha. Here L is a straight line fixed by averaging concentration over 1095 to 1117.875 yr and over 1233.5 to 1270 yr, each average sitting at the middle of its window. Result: 4.0 yr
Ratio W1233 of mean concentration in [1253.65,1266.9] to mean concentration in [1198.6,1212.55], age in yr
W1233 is 1.06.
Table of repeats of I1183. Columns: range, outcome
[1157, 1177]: 1.67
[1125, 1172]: 1.74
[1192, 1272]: 1.97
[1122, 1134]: 1.67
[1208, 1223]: 1.94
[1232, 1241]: 2.09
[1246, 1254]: 1.91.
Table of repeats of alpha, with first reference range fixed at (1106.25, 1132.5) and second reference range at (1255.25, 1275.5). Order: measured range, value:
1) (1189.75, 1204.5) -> 0.35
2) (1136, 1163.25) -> -1.03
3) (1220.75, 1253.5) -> -2.72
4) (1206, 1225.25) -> -0.98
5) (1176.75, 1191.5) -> 1.64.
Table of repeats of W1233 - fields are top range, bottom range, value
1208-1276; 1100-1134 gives 1.20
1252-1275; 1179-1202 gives 1.15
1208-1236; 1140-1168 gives 1.16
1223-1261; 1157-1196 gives 1.23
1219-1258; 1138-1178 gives 1.18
